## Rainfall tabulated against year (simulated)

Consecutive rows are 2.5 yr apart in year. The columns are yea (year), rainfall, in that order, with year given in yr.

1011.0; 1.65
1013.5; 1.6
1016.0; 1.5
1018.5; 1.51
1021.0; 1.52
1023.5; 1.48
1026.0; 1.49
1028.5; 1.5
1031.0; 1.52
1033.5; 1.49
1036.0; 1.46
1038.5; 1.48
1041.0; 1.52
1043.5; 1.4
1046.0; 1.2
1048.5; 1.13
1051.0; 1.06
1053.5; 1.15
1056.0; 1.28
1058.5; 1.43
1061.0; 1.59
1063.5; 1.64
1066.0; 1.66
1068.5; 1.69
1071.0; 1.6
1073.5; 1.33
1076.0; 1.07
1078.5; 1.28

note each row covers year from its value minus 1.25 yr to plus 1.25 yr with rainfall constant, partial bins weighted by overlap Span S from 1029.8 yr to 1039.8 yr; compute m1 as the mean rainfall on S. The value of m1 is 1.49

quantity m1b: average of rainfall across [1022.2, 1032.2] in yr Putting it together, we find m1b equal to 1.5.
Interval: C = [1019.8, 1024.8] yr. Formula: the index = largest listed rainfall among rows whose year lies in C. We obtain 1.52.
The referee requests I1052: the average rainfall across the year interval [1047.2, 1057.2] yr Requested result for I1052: 1.15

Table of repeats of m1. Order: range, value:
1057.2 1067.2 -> 1.58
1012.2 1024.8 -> 1.52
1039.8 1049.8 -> 1.31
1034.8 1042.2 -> 1.49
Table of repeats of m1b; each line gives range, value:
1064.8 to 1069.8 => 1.67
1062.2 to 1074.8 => 1.58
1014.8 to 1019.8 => 1.51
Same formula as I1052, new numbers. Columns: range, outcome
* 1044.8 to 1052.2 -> 1.13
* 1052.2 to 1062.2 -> 1.36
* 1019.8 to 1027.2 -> 1.5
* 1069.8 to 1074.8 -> 1.46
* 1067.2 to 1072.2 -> 1.65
